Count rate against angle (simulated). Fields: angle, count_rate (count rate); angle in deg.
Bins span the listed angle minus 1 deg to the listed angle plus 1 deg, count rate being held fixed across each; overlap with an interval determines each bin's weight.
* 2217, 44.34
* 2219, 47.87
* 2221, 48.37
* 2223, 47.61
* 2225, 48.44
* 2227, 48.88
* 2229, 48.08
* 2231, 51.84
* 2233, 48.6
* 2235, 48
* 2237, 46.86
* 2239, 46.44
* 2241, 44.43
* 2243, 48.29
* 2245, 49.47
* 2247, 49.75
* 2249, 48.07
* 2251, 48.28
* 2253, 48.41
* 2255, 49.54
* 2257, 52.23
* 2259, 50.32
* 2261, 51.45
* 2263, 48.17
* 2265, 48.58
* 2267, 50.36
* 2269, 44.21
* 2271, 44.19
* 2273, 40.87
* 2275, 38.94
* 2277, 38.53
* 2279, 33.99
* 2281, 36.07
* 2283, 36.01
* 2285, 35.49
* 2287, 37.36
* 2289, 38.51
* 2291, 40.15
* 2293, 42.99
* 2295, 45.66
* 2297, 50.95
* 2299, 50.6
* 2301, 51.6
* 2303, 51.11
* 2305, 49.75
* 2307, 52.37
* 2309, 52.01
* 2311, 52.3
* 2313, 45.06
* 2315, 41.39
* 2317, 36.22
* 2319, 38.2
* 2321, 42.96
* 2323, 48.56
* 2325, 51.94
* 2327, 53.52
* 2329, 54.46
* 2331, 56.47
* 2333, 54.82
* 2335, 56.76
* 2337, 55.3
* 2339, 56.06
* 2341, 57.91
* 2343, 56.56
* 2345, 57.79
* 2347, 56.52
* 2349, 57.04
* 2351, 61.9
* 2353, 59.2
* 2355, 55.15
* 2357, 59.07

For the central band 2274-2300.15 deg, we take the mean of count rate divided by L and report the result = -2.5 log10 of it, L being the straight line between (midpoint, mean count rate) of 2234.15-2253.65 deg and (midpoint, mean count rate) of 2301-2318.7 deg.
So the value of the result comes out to 0.17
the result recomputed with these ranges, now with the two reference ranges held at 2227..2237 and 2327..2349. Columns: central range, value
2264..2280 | 0.212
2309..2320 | 0.246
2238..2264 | 0.030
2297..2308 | 0.055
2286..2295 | 0.293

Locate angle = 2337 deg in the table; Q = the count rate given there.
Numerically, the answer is 55.3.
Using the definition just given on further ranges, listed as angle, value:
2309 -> 52.01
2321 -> 42.96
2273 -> 40.87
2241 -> 44.43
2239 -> 46.44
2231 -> 51.84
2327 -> 53.52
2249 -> 48.07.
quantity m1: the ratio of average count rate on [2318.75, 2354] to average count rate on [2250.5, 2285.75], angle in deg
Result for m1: 1.23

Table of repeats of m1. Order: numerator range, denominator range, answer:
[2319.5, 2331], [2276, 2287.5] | 1.39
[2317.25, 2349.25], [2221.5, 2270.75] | 1.09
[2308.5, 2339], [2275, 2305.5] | 1.17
